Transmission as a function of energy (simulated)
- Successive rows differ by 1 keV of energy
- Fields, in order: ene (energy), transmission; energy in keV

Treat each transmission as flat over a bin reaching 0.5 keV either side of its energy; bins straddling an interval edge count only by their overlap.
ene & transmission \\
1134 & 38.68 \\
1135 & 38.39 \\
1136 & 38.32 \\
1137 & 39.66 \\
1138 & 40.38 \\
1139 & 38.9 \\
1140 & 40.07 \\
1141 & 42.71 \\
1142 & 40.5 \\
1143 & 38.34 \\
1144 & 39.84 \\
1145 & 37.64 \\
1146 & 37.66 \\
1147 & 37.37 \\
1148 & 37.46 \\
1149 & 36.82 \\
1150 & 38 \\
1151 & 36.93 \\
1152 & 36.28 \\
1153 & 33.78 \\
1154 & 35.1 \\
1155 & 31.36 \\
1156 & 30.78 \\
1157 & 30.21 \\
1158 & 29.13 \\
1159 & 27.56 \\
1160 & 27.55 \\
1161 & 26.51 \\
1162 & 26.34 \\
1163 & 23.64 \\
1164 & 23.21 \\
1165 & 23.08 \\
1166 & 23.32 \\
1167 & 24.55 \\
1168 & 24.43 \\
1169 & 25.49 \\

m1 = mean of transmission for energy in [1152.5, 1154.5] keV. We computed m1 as 34.4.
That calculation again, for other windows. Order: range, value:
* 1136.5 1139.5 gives 39.6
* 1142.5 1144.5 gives 39.1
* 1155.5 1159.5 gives 29.4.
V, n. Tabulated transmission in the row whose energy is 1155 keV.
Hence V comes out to 31.36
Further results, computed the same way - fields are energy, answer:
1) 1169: 25.49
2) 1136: 38.32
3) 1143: 38.34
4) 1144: 39.84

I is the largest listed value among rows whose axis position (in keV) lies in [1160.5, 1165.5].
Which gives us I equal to 26.51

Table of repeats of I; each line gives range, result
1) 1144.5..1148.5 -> 37.66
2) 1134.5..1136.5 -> 38.39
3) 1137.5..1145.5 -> 42.71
